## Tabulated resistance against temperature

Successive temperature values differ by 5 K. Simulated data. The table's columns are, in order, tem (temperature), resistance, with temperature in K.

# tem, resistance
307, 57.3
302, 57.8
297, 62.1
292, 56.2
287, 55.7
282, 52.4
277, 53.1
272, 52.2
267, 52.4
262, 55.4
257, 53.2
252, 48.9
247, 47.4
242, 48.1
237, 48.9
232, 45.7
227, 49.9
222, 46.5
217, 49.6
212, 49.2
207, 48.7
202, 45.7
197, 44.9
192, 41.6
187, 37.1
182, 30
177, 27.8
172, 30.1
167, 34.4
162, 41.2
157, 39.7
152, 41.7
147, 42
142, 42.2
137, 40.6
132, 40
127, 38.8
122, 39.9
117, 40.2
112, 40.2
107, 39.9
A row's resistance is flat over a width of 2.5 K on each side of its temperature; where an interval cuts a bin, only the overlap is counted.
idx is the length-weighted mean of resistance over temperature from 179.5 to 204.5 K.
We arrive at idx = 39.9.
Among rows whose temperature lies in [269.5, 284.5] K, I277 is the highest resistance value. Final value 53.1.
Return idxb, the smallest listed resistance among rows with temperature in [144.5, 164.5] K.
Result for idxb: 39.7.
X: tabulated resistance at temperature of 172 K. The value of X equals 30.1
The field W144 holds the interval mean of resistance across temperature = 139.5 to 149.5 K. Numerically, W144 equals 42.1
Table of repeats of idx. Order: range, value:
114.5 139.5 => 39.9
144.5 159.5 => 41.1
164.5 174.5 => 32.2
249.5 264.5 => 52.5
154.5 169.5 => 38.4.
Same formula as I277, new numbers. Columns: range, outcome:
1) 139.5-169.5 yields 42.2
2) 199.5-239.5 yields 49.9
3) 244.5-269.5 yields 55.4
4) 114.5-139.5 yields 40.6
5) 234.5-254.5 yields 48.9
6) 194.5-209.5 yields 48.7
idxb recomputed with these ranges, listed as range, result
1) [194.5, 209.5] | 44.9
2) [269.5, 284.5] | 52.2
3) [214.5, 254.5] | 45.7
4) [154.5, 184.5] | 27.8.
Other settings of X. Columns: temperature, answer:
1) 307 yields 57.3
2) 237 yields 48.9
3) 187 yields 37.1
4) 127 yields 38.8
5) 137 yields 40.6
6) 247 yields 47.4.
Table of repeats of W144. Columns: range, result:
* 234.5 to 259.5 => 49.3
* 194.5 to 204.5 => 45.3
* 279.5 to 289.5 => 54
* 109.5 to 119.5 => 40.2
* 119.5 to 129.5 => 39.4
